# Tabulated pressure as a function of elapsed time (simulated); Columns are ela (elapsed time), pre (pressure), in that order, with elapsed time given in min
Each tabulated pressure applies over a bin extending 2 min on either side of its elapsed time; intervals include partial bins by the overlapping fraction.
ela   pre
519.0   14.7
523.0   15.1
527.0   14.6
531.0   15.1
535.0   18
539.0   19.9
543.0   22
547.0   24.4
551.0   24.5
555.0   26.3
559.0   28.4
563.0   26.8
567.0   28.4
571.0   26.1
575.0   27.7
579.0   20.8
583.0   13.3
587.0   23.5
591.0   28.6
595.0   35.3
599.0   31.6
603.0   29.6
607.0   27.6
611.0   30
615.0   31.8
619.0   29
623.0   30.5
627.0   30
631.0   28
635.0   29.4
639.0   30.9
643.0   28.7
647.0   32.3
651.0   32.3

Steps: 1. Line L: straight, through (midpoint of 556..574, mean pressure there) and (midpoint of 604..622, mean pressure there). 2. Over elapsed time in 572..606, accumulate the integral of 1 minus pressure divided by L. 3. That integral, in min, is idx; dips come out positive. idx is 2.66 min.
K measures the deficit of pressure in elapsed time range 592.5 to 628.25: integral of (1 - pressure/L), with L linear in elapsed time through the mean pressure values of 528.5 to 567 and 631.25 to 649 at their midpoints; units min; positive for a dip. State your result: -3.6 min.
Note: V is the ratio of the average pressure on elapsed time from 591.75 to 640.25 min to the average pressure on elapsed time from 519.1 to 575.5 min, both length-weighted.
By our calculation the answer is 1.36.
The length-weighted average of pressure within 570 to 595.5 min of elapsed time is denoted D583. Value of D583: 24.4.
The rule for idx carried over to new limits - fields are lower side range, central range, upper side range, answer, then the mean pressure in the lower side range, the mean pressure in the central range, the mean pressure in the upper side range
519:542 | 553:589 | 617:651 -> -5.0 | 16.6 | 24.6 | 30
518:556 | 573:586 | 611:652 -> 1.8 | 19.4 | 20.8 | 30.2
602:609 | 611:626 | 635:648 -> -0.6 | 28.5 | 30.3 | 30.3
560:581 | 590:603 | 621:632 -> -1.9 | 26.1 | 31.7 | 29.6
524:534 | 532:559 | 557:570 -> -1.8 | 15.2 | 22.7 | 27.7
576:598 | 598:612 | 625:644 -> -1.6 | 24.8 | 29.5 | 29.4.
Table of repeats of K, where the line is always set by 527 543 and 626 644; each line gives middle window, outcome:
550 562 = -3.7 min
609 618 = -1.3 min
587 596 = -2.0 min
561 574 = -3.3 min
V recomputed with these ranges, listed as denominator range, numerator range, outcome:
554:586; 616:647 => 1.21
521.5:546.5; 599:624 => 1.67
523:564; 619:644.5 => 1.37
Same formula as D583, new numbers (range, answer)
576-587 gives 19.2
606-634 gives 29.6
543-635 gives 27.3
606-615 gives 29.6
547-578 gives 26.5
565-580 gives 26.1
